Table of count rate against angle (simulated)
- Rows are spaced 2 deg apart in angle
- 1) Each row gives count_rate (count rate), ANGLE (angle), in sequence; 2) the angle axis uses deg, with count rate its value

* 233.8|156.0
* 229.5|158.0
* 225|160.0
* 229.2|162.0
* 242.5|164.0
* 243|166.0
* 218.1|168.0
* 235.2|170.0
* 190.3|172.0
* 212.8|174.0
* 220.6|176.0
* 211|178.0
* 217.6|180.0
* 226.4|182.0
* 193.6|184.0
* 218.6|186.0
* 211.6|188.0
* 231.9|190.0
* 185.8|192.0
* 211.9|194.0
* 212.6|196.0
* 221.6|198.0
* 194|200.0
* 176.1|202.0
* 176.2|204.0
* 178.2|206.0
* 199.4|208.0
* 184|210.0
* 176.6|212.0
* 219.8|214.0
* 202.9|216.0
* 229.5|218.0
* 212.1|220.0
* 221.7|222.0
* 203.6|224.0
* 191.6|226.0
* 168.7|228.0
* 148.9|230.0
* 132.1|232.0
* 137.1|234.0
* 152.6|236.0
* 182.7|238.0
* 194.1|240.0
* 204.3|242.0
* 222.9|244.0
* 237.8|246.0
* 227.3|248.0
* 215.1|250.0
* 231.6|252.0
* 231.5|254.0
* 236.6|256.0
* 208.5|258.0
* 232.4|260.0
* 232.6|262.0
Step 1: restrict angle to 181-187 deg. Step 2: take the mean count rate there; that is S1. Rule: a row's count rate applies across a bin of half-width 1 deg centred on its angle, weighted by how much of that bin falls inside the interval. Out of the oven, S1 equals 213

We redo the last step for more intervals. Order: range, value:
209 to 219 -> 203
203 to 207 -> 177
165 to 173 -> 222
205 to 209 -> 189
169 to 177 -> 215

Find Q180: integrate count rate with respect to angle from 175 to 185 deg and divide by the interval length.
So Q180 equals 214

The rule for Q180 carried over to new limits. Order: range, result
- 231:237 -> 141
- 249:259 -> 225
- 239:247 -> 215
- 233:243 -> 174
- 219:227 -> 207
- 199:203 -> 185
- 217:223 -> 221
